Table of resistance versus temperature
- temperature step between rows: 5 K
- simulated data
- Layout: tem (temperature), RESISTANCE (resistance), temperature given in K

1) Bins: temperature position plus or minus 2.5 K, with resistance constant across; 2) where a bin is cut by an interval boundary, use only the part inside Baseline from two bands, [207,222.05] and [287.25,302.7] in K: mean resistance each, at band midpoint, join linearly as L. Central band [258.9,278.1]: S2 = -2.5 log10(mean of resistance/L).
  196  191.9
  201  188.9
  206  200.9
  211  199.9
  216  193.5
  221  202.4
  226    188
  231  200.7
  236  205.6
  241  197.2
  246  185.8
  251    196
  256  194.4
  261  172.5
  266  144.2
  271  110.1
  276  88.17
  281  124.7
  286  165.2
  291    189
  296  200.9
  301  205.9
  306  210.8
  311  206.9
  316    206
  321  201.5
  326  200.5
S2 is 0.46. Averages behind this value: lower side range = 198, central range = 129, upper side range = 196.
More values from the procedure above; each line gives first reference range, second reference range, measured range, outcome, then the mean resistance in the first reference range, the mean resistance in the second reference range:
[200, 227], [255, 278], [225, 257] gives -0.177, 196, 140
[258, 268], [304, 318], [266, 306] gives 0.176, 161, 208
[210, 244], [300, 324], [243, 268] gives 0.120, 198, 206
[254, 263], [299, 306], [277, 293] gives 0.290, 183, 208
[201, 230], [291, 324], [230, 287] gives 0.211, 196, 204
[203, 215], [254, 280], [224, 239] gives -0.131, 199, 140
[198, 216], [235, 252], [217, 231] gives -0.002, 196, 195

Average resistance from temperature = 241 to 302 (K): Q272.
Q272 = 165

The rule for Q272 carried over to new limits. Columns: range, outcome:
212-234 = 197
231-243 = 201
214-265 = 192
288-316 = 202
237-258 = 194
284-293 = 177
